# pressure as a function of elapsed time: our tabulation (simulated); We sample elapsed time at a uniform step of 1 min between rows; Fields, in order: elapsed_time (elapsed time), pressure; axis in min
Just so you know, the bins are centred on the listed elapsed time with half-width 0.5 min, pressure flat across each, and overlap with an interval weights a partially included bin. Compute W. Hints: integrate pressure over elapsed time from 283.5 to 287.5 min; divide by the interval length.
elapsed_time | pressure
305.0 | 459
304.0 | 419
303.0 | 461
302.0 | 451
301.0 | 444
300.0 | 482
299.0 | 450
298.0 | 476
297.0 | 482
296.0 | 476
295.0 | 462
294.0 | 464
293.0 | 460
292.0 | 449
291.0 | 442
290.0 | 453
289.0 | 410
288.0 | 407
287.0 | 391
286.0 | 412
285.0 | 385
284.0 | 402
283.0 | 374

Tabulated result 398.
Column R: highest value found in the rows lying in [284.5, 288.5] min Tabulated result 412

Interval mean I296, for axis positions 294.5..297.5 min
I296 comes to 473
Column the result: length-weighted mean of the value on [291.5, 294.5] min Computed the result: 458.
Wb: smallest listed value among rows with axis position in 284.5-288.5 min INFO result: 385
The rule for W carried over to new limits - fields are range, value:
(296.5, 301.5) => 467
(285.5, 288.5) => 403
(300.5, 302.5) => 448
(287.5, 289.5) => 408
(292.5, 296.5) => 466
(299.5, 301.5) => 463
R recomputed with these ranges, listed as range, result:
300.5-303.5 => 461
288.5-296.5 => 476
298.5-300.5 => 482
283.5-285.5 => 402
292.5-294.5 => 464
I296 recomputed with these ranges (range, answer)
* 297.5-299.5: 463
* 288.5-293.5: 443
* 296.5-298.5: 479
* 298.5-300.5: 466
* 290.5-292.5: 446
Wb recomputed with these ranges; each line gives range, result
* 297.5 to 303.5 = 444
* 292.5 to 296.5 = 460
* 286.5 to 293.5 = 391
